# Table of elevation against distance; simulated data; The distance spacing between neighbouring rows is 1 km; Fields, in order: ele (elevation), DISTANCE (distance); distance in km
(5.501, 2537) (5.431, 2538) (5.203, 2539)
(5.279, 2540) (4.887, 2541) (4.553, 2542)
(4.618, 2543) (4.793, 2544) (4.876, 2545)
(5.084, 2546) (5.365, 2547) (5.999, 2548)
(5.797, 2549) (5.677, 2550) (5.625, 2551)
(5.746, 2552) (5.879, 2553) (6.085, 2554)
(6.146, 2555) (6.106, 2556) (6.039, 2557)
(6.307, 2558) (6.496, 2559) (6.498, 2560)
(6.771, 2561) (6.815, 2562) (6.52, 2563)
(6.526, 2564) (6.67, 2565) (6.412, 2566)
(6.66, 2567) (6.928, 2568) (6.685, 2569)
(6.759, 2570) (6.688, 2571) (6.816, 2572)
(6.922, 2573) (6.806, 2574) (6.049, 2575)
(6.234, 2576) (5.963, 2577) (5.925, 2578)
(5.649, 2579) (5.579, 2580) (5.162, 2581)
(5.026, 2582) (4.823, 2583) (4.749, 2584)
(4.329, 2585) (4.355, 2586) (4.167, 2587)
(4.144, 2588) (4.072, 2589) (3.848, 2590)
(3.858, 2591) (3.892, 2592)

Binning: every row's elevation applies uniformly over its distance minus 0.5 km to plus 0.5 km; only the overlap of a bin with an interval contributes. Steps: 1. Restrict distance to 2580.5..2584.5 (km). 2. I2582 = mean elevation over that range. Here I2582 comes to 4.94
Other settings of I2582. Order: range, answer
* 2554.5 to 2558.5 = 6.15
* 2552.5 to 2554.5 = 5.98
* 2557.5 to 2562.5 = 6.58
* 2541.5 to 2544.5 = 4.65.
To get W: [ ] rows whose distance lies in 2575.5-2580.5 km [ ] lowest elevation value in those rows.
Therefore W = 5.579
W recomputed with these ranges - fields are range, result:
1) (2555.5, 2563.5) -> 6.039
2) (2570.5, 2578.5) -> 5.925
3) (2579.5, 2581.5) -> 5.162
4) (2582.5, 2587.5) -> 4.167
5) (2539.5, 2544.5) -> 4.553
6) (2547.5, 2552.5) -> 5.625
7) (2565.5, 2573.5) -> 6.412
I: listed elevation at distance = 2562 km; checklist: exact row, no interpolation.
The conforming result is 6.815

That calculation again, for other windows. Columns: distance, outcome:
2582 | 5.026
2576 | 6.234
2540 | 5.279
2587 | 4.167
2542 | 4.553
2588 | 4.144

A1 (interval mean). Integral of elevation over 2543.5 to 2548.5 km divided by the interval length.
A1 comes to 5.22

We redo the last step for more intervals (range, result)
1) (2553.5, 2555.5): 6.12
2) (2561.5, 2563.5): 6.67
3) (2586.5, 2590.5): 4.06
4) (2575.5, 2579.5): 5.94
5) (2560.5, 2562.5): 6.79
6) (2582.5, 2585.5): 4.63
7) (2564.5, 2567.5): 6.58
